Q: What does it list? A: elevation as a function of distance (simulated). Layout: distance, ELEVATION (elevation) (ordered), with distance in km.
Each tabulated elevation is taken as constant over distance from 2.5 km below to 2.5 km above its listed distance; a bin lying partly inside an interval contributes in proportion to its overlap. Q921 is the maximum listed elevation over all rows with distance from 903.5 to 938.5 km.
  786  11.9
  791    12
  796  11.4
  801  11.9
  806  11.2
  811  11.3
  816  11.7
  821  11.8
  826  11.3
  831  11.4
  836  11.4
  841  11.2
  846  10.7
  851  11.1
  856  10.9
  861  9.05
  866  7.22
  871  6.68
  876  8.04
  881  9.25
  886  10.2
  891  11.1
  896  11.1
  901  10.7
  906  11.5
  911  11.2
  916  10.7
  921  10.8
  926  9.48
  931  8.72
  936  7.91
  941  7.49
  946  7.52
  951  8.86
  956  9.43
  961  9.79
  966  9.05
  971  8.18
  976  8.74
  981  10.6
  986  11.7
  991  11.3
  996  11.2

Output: 11.5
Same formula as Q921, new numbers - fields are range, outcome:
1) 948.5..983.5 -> 10.6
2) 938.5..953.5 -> 8.86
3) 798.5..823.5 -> 11.9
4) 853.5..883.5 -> 10.9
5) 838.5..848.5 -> 11.2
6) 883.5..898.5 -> 11.1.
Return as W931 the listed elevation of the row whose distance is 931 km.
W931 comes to 8.72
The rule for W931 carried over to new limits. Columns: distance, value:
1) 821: 11.8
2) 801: 11.9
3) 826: 11.3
